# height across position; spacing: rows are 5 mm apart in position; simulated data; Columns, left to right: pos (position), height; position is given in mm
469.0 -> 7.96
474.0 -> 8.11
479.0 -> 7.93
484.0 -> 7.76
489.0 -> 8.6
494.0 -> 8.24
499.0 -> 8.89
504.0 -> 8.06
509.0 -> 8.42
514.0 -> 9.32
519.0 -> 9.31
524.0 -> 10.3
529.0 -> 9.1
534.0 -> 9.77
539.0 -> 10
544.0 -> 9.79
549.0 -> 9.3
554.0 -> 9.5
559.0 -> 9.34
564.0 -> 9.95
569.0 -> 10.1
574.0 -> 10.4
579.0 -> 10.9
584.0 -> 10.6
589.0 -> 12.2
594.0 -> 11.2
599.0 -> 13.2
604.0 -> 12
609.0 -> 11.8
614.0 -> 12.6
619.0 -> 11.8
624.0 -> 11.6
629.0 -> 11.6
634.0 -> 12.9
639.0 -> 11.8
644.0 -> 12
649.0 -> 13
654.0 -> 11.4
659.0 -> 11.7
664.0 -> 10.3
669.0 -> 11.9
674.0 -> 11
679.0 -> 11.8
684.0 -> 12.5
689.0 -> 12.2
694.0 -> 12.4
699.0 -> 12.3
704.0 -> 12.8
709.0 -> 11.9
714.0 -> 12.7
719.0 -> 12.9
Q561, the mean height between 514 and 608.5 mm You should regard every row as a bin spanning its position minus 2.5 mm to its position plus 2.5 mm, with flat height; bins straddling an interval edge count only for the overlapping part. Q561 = 10.4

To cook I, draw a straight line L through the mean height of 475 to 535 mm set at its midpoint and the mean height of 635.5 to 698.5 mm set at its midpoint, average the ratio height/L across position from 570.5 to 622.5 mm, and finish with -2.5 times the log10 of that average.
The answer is -0.11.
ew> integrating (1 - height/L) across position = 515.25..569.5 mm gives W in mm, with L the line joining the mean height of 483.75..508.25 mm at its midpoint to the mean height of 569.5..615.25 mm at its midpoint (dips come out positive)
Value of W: 1.2 mm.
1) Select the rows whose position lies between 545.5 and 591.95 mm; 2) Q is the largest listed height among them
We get 12.2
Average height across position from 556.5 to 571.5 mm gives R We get 9.8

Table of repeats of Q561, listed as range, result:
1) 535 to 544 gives 9.9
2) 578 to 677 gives 11.8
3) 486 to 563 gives 9.2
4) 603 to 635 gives 12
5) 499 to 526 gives 9.04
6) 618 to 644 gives 12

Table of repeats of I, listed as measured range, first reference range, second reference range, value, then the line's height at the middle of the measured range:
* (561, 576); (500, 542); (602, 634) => 0.05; 10.6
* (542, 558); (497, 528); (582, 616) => 0.09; 10.3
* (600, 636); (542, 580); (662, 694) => -0.13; 10.8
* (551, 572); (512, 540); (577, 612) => 0.10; 10.7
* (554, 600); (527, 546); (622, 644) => -0.01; 10.6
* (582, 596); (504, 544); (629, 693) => -0.08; 10.6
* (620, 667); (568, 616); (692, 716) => 0.01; 11.9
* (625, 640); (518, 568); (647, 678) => -0.10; 11.1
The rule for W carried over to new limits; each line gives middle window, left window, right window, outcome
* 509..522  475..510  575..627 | -0.27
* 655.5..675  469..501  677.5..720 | 0.80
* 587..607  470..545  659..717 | -3.32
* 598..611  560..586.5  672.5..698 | -1.75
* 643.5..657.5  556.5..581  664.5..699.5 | -0.88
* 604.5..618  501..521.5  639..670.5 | -1.62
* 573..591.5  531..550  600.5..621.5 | 0.10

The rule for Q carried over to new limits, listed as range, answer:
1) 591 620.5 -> 13.2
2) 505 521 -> 9.32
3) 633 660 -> 13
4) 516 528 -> 10.3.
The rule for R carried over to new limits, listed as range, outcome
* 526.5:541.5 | 9.62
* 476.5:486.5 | 7.84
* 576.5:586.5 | 10.8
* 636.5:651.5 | 12.3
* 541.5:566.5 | 9.58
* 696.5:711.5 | 12.3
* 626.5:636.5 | 12.2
